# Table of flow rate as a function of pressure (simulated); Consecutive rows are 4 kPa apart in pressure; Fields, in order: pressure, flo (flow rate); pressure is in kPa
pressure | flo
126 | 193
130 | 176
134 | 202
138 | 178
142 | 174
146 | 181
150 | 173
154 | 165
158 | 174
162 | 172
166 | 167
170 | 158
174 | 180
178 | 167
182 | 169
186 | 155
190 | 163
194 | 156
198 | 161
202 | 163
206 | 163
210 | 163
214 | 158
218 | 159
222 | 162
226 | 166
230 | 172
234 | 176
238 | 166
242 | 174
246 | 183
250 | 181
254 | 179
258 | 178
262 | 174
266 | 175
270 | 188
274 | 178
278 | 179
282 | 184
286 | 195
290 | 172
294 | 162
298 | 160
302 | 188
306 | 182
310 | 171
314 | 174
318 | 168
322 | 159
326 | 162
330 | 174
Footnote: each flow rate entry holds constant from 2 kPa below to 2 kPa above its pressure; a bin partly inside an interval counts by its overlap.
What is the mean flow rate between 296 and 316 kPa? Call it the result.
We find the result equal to 175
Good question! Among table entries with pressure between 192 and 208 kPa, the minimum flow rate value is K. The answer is 156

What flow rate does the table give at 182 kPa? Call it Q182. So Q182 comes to 169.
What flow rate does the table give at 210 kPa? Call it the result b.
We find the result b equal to 163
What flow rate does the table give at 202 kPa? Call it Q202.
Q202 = 163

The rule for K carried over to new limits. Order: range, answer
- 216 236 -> 159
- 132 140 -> 178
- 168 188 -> 155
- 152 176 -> 158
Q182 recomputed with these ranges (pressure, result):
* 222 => 162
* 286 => 195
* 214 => 158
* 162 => 172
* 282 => 184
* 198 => 161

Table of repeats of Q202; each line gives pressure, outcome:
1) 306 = 182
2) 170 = 158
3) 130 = 176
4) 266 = 175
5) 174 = 180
